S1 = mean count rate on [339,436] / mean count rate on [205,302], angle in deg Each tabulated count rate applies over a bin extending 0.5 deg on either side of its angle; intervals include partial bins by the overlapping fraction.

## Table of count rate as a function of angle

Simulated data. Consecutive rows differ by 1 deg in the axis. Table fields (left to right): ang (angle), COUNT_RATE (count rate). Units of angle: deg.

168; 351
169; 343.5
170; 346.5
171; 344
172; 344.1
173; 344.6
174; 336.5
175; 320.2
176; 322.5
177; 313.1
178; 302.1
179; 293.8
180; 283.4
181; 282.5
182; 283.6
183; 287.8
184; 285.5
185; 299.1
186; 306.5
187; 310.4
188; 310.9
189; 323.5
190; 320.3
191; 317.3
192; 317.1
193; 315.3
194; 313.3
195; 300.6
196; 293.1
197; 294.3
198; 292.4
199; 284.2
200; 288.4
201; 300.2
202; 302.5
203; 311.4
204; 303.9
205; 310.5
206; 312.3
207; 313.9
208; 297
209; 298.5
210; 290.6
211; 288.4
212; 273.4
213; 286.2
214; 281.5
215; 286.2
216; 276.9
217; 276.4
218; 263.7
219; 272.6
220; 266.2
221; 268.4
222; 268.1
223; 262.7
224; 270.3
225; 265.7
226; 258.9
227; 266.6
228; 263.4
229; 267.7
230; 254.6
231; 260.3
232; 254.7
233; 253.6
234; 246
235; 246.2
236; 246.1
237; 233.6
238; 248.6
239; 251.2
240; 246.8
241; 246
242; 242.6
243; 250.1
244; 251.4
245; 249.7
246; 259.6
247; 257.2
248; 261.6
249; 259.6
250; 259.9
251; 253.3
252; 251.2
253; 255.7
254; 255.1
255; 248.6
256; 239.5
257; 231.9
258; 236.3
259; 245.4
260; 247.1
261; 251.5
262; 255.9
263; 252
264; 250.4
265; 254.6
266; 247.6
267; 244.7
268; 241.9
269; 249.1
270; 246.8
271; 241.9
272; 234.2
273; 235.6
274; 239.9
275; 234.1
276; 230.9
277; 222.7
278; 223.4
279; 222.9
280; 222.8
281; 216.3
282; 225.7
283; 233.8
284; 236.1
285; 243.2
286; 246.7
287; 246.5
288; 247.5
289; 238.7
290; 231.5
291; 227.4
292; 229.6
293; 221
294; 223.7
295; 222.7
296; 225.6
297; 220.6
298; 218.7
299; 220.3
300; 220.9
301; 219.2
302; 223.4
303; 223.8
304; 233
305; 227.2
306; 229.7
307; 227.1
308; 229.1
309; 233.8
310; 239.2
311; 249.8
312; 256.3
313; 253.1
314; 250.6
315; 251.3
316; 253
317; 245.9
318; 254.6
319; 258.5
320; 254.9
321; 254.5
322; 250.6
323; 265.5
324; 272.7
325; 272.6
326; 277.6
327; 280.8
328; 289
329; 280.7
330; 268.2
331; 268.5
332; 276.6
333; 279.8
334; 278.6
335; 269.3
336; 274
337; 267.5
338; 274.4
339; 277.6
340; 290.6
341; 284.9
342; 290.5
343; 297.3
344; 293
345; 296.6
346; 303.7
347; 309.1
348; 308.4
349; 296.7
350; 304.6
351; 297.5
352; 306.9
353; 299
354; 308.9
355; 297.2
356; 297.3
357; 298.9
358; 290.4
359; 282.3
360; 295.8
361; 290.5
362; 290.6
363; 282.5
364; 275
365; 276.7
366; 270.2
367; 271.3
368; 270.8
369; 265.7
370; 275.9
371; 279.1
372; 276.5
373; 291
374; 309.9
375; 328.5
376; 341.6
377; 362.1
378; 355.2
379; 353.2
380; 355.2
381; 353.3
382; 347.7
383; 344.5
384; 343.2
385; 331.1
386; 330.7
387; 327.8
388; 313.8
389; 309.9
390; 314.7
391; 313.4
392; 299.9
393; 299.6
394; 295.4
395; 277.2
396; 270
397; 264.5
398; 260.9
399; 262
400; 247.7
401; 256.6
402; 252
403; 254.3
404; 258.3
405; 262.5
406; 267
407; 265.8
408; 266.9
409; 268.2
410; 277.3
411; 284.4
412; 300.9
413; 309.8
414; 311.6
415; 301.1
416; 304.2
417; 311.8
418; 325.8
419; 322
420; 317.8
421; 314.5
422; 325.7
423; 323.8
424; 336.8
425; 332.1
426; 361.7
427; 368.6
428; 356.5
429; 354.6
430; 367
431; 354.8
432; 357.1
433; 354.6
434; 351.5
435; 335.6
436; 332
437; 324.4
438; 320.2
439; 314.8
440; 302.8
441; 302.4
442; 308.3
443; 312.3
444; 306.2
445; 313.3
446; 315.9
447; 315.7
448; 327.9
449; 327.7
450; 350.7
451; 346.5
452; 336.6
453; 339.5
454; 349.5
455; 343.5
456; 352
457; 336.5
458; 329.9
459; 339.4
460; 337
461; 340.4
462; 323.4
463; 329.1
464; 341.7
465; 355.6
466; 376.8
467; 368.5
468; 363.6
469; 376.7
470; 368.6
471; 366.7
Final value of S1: 1.2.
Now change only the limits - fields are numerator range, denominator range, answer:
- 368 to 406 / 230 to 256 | 1.20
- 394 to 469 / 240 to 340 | 1.29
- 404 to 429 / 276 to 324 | 1.31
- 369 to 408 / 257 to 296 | 1.27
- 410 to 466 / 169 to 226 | 1.11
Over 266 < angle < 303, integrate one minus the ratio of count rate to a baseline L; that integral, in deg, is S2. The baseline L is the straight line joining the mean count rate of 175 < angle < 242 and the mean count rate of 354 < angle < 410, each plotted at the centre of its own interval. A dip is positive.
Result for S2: 7.3 deg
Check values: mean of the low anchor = 284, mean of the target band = 232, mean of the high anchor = 295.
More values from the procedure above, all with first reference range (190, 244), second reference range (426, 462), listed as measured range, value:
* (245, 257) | 1.4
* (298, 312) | 3.3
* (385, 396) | 0.5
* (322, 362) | 2.9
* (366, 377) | 0.8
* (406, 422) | 1.4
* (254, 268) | 2.0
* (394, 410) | 3.0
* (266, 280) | 2.7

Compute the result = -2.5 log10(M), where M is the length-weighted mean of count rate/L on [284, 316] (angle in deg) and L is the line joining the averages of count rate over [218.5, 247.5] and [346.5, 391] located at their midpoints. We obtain 0.20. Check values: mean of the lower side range 256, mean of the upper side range 308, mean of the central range 234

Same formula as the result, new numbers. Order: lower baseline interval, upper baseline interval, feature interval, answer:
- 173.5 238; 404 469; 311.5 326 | 0.188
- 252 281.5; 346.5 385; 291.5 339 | 0.097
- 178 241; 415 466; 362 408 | 0.086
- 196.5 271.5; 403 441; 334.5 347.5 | 0.027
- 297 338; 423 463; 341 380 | -0.069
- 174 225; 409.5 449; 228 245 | 0.195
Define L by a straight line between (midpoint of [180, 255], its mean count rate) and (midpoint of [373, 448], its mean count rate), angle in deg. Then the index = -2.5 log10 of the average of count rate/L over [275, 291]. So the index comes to 0.24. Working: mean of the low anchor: 277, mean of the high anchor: 313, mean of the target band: 232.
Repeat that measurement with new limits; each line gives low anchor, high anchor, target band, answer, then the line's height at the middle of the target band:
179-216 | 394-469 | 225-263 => 0.199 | 302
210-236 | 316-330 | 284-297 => 0.143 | 266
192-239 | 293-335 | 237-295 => 0.091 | 263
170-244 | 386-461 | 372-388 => -0.094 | 308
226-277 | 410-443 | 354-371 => 0.054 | 298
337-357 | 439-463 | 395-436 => 0.042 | 317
